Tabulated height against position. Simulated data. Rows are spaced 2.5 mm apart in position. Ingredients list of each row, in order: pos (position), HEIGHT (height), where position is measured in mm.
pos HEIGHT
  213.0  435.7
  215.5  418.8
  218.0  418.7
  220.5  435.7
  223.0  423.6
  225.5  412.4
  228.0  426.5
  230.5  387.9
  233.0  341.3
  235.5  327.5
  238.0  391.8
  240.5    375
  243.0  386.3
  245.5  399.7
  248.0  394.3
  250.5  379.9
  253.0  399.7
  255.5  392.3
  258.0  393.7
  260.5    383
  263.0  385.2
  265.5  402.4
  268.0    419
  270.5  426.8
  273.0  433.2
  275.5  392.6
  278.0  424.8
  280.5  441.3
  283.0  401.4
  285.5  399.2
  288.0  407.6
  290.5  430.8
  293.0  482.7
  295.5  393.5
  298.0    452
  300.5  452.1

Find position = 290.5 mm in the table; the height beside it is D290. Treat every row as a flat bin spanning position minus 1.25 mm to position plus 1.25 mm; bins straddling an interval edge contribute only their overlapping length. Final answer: 430.8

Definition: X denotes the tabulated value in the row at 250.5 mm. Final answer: 379.9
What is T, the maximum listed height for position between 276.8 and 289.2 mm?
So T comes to 441.3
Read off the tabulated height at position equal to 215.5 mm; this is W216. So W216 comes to 418.8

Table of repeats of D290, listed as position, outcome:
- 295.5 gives 393.5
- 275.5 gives 392.6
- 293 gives 482.7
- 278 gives 424.8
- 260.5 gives 383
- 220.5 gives 435.7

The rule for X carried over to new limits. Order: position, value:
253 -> 399.7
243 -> 386.3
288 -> 407.6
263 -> 385.2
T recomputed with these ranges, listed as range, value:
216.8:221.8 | 435.7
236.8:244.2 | 391.8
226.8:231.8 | 426.5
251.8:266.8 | 402.4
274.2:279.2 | 424.8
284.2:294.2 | 482.7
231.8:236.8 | 341.3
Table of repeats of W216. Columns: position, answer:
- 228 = 426.5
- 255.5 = 392.3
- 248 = 394.3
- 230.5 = 387.9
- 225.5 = 412.4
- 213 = 435.7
